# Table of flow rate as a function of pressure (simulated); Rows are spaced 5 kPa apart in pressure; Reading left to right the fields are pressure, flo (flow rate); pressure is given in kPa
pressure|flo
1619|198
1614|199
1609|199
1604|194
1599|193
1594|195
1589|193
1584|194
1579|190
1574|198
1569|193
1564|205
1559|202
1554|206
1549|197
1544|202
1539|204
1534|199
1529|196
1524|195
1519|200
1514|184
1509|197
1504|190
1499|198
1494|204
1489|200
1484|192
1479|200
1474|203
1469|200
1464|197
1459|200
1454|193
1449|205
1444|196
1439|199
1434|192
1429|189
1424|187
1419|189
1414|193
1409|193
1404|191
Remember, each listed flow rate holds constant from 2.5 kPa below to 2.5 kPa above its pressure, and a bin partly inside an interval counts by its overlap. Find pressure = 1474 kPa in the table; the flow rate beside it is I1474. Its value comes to 203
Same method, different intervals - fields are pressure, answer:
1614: 199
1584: 194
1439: 199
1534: 199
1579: 190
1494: 204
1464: 197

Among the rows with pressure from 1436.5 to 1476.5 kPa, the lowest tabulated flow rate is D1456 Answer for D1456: 193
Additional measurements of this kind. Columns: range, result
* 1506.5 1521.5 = 184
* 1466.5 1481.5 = 200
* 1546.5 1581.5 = 190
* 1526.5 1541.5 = 196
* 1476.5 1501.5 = 192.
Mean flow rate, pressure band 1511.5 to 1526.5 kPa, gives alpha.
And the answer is 193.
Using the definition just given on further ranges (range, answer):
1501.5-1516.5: 190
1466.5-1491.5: 199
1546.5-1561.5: 202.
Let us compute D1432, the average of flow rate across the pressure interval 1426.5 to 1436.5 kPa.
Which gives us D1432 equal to 190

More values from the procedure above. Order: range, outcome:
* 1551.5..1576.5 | 201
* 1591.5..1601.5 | 194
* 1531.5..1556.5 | 202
